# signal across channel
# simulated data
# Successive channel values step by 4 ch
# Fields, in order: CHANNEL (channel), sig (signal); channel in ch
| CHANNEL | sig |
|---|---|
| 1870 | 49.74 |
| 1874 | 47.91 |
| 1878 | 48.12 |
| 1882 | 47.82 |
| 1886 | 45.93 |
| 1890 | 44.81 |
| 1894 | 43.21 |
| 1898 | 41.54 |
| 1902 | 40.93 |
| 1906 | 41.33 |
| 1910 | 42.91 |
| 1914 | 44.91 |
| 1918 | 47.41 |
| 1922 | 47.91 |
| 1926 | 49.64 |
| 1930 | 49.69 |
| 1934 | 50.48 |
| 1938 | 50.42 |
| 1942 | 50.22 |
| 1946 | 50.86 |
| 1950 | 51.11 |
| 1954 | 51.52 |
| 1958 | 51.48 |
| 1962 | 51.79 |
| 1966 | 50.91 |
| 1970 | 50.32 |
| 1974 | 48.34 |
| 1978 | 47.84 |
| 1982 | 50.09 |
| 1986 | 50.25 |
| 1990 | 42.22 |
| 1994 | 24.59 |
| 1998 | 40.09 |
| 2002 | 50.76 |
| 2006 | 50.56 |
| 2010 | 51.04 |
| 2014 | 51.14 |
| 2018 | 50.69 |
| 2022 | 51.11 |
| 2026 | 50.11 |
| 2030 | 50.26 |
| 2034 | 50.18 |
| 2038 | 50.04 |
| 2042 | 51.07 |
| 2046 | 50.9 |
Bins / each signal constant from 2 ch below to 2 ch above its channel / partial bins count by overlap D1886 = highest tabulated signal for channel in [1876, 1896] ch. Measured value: 48.12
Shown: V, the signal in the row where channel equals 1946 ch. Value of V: 50.86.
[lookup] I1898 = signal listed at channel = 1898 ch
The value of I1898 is 41.54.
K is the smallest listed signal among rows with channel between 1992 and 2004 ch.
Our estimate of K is 24.59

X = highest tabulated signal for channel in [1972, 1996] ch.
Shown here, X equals 50.25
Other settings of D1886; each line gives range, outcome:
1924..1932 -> 49.69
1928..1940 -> 50.48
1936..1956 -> 51.52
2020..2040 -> 51.11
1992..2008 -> 50.76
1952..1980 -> 51.79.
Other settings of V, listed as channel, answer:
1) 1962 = 51.79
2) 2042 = 51.07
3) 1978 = 47.84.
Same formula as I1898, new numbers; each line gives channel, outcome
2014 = 51.14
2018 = 50.69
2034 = 50.18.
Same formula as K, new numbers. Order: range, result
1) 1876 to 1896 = 43.21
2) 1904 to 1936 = 41.33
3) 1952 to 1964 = 51.48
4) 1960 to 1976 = 48.34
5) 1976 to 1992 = 42.22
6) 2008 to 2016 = 51.04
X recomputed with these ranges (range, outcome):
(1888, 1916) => 44.91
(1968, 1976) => 50.32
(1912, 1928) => 49.64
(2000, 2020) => 51.14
